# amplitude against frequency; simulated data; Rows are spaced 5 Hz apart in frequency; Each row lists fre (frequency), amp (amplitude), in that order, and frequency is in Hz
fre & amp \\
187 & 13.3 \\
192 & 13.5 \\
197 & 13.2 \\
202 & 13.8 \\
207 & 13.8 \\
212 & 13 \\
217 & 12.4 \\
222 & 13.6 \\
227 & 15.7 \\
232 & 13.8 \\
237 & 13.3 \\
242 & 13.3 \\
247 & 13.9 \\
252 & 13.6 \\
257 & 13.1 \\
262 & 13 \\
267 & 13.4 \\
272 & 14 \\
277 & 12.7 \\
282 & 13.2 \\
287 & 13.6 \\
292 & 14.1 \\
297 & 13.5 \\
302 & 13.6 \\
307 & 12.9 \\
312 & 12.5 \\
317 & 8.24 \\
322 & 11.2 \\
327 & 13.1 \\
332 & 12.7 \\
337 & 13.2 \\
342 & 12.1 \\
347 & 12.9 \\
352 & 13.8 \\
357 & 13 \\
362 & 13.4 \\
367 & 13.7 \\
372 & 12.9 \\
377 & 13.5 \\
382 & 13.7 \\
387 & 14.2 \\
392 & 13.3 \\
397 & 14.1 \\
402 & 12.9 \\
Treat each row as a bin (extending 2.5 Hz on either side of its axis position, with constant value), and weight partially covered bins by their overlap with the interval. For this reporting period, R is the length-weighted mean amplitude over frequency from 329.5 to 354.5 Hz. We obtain 12.9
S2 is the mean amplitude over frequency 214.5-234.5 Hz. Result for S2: 13.9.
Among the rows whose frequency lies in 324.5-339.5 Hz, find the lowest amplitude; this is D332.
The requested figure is 12.7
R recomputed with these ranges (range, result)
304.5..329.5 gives 11.6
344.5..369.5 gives 13.4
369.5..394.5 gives 13.5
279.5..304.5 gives 13.6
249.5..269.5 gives 13.3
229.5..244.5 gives 13.5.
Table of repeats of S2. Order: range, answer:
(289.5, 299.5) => 13.8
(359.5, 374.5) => 13.3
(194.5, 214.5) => 13.4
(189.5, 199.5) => 13.3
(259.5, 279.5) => 13.3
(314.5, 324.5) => 9.72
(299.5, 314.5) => 13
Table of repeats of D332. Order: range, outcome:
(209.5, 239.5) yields 12.4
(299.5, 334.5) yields 8.24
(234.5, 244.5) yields 13.3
